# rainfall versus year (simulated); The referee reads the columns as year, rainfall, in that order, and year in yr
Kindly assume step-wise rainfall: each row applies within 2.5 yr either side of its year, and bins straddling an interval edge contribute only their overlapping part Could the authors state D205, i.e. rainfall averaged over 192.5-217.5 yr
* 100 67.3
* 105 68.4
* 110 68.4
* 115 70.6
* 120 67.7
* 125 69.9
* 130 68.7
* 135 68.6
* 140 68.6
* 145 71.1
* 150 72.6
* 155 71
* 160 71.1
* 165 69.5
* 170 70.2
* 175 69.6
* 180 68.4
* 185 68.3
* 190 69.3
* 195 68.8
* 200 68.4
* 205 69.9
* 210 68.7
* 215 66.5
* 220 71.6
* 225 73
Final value 68.5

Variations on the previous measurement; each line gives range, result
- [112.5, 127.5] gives 69.4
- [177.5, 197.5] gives 68.7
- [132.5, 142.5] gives 68.6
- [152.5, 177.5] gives 70.3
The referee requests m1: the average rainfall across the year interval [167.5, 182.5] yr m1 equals 69.4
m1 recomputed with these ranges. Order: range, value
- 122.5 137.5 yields 69.1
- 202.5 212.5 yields 69.3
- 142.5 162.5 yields 71.5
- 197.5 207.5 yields 69.2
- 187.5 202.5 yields 68.8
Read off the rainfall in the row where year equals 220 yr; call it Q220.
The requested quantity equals 71.6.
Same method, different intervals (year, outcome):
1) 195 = 68.8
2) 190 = 69.3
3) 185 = 68.3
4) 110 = 68.4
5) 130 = 68.7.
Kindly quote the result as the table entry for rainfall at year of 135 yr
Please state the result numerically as 68.6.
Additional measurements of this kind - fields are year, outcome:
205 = 69.9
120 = 67.7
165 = 69.5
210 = 68.7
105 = 68.4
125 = 69.9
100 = 67.3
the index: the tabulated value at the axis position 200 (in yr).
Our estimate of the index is 68.4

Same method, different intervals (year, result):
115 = 70.6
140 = 68.6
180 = 68.4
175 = 69.6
